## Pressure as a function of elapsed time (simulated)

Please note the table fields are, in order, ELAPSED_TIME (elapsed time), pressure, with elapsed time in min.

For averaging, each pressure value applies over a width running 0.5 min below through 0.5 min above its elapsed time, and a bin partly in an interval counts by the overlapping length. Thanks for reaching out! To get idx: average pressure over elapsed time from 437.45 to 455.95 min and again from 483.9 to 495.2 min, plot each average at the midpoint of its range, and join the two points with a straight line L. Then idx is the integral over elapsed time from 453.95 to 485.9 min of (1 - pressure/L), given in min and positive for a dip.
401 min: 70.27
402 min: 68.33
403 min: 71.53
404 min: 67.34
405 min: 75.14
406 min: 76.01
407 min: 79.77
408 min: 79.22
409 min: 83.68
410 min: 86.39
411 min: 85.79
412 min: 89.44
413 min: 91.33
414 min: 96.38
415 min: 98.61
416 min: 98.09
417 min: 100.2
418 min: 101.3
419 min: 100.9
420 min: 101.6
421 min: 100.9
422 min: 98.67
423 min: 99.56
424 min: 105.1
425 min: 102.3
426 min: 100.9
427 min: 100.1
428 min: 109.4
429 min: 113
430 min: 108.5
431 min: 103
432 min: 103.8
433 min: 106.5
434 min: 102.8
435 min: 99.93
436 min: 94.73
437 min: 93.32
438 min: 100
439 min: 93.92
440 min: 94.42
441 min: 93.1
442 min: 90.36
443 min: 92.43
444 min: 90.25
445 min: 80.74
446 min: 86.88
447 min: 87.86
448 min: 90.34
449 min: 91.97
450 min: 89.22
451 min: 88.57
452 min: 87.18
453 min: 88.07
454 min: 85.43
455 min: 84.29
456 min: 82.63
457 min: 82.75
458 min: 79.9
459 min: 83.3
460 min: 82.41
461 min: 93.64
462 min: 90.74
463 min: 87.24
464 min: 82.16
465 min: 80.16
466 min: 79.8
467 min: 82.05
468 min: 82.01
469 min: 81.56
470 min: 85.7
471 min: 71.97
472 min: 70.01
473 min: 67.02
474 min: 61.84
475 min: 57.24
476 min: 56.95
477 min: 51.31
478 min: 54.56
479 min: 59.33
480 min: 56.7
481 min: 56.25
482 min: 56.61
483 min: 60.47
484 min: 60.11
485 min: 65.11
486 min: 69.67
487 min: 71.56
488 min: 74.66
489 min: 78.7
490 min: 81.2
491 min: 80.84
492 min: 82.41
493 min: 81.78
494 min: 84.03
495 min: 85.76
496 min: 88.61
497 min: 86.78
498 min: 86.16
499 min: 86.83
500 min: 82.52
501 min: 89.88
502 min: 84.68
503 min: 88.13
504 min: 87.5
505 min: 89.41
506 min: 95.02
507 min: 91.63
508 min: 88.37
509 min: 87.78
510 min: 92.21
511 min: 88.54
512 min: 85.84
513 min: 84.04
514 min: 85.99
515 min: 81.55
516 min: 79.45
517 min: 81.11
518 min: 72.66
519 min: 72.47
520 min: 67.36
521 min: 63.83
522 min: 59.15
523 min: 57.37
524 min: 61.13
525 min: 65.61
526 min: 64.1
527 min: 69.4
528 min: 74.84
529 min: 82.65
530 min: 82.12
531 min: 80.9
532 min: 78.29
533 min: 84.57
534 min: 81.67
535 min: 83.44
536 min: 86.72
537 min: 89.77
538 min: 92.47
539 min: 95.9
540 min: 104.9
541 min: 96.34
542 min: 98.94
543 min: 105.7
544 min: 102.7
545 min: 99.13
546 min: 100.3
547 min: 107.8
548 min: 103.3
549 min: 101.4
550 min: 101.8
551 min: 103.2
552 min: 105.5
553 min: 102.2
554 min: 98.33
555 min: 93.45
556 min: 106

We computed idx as 3.95 min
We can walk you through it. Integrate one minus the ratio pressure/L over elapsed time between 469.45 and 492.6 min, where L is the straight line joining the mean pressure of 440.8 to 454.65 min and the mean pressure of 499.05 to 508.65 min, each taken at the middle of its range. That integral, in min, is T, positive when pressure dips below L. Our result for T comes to 5.7 min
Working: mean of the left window 88.6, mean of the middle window 66.6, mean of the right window 88.5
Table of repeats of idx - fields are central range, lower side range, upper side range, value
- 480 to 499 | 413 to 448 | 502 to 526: 2.2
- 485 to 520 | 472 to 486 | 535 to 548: -4.6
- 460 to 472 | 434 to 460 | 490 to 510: 0.8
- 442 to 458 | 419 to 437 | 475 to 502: 0.8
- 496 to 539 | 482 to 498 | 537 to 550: 3.5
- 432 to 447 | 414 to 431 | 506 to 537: 0.6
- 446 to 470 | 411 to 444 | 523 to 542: 2.2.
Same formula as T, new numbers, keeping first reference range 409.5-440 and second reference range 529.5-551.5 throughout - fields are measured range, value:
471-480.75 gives 3.7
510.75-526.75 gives 3.8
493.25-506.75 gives 1.3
